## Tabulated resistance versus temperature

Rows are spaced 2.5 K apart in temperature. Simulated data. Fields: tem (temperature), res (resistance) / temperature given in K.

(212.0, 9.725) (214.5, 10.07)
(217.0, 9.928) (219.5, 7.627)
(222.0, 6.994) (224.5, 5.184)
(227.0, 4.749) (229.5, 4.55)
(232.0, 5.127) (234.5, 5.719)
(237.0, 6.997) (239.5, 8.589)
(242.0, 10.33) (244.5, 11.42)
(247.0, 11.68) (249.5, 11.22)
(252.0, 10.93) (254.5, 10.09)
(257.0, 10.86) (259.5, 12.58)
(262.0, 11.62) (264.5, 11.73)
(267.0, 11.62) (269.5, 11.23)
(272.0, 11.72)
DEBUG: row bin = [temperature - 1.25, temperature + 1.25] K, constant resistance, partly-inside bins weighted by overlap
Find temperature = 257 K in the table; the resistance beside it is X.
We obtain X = 10.86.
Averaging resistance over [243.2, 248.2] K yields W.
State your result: 11.5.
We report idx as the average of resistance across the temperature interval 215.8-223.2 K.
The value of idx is 8.18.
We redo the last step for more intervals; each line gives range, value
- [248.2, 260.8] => 11.1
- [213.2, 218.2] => 10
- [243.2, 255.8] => 11.1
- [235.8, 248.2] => 9.81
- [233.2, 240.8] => 7.11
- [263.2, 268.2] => 11.7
